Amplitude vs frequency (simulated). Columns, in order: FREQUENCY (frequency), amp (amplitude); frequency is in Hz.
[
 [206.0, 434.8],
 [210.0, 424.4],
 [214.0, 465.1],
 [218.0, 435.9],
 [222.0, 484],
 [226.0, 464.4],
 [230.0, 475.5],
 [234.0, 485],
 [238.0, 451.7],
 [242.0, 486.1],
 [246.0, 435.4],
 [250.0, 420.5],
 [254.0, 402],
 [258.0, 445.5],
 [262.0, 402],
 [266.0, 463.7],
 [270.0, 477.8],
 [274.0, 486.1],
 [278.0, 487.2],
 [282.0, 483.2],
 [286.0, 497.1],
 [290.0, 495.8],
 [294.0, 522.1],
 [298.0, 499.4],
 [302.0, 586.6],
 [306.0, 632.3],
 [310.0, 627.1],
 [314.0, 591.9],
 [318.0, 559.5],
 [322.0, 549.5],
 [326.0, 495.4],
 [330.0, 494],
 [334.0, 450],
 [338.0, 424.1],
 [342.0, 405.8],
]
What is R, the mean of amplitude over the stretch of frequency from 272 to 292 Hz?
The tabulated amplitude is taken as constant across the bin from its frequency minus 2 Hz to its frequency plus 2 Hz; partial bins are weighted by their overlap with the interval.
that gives 490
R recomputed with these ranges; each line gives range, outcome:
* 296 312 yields 586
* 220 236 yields 477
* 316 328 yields 535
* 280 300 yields 500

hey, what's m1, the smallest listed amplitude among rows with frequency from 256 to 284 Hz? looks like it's 402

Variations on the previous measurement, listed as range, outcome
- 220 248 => 435.4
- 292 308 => 499.4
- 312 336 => 450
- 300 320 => 559.5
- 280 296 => 483.2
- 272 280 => 486.1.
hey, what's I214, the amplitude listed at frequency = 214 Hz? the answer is 465.1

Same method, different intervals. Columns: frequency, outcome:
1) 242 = 486.1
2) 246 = 435.4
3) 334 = 450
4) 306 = 632.3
